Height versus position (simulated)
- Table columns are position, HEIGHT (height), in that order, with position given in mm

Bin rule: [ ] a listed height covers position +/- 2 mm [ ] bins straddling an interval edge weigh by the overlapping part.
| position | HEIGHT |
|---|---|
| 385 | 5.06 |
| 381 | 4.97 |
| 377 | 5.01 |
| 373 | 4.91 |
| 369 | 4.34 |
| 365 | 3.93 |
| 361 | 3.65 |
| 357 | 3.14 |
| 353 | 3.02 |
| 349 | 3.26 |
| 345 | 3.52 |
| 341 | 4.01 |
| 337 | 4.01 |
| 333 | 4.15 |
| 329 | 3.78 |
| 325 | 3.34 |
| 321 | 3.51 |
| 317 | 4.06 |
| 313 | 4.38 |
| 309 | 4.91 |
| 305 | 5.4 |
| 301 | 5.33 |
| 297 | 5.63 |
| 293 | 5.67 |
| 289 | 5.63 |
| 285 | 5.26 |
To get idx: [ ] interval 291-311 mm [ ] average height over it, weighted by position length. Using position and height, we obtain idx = 5.39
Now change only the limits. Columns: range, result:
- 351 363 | 3.27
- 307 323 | 4.21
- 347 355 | 3.14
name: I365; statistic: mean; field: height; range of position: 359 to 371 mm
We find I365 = 3.97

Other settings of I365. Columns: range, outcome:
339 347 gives 3.76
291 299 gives 5.65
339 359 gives 3.39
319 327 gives 3.42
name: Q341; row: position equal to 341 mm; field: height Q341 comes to 4.01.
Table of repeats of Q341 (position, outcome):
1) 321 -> 3.51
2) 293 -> 5.67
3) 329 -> 3.78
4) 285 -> 5.26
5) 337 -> 4.01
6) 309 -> 4.91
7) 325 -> 3.34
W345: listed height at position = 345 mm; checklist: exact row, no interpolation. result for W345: 3.52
